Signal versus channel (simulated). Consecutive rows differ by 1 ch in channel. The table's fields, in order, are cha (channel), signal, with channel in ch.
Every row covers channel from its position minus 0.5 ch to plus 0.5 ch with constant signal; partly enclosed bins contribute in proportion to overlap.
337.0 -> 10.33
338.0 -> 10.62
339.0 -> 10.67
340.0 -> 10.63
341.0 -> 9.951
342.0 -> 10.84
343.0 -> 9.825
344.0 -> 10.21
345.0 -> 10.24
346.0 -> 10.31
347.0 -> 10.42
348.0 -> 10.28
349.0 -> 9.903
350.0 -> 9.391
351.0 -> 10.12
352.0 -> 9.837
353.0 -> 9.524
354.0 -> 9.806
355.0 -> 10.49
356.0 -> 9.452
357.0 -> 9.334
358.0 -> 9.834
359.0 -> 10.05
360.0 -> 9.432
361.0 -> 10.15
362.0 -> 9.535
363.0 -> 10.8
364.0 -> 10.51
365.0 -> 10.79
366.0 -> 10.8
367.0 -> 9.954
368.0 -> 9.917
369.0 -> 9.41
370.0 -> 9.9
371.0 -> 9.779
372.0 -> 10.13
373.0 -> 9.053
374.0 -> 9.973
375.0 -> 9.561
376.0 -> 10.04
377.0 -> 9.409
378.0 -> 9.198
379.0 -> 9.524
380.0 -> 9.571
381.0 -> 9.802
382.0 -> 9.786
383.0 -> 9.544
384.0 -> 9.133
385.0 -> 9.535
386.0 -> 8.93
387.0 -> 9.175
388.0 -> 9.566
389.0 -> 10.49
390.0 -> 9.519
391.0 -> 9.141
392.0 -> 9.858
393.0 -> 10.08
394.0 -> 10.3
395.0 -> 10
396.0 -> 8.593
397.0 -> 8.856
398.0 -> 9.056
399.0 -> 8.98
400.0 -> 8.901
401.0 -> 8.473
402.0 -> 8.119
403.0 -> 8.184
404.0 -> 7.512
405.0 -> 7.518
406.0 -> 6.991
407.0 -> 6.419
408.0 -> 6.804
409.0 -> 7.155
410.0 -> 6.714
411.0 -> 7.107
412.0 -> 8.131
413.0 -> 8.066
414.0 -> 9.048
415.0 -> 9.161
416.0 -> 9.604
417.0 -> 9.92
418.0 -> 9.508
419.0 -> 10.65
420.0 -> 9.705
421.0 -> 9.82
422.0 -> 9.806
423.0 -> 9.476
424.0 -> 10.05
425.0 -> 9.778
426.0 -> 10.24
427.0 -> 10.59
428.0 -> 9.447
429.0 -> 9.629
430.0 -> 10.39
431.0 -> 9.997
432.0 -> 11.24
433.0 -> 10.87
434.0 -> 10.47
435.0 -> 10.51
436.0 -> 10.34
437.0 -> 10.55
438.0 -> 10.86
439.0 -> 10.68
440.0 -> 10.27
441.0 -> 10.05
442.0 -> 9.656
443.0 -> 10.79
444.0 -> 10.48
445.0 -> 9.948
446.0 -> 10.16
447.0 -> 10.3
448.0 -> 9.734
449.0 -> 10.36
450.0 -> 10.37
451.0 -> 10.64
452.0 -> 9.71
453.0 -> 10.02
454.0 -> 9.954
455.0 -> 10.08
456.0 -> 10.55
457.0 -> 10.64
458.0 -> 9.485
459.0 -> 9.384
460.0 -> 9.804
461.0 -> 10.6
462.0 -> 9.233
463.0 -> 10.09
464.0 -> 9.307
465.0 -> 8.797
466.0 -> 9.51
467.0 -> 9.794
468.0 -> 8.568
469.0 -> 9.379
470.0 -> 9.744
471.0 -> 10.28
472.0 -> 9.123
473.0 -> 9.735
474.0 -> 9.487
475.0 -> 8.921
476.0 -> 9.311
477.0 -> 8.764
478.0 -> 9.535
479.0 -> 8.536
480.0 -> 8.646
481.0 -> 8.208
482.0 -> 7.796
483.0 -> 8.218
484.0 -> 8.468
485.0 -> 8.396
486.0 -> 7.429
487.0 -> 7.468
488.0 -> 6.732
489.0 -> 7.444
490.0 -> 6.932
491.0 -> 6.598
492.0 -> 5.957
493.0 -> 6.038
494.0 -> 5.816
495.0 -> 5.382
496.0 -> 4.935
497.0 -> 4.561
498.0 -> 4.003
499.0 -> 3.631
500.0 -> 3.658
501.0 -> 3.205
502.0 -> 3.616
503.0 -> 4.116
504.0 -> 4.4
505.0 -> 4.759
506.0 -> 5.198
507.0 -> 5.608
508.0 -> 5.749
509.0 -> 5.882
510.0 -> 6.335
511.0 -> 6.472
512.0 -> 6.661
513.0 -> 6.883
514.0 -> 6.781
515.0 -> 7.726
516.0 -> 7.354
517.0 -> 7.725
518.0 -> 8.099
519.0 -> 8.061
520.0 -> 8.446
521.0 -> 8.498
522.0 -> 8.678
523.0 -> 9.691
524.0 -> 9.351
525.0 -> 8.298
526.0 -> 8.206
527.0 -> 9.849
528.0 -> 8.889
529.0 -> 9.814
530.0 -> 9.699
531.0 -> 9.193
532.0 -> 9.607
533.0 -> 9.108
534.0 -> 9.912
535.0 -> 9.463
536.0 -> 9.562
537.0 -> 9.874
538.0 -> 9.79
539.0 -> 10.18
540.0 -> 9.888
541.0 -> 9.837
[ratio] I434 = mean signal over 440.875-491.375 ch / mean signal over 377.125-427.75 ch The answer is 1.03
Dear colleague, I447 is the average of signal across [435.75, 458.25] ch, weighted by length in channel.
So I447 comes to 10.3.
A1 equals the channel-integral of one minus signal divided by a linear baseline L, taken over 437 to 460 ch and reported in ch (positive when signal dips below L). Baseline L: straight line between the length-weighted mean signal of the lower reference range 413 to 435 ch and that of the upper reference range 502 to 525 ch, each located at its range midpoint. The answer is -2.7 ch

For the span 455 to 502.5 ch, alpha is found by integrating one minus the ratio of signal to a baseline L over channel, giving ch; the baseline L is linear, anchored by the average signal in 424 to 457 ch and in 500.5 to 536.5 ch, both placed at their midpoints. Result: 5.7 ch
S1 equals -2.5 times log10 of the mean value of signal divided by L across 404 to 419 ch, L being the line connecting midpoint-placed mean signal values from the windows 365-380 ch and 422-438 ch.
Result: 0.24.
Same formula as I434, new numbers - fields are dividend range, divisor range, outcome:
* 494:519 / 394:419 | 0.67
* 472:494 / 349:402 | 0.83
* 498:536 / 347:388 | 0.74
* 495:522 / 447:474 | 0.60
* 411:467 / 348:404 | 1.03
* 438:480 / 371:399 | 1.03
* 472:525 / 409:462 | 0.70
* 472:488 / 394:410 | 1.05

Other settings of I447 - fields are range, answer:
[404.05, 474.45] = 9.6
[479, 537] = 7.18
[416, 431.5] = 9.92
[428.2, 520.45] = 8.33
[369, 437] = 9.31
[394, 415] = 8.11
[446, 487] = 9.41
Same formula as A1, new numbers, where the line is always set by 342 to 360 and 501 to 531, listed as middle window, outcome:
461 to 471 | -1.8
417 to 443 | -4.6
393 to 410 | 1.6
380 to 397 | -0.4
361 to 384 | -0.6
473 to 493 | -0.6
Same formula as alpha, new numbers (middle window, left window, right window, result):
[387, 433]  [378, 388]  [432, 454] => 3.5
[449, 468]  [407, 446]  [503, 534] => -1.9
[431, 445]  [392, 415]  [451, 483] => -2.5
